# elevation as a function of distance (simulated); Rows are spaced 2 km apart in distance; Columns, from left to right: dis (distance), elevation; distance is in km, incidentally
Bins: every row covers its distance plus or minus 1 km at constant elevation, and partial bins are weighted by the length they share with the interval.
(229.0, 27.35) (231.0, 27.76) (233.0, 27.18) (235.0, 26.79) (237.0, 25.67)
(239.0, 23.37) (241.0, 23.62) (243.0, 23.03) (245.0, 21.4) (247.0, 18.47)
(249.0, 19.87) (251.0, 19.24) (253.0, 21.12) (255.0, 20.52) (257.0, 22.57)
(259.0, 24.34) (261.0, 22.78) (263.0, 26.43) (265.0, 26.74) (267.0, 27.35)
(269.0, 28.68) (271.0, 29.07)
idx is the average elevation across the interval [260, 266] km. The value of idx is 25.3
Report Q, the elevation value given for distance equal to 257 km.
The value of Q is 22.57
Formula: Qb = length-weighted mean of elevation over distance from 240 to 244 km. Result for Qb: 23.3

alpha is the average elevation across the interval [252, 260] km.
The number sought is 22.1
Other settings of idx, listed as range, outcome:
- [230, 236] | 27.2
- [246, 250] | 19.2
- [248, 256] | 20.2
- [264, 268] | 27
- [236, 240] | 24.5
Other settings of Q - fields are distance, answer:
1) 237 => 25.67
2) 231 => 27.76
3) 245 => 21.4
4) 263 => 26.43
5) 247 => 18.47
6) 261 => 22.78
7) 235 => 26.79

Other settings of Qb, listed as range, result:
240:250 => 21.3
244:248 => 19.9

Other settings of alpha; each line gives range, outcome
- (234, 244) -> 24.5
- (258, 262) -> 23.6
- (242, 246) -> 22.2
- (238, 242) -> 23.5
